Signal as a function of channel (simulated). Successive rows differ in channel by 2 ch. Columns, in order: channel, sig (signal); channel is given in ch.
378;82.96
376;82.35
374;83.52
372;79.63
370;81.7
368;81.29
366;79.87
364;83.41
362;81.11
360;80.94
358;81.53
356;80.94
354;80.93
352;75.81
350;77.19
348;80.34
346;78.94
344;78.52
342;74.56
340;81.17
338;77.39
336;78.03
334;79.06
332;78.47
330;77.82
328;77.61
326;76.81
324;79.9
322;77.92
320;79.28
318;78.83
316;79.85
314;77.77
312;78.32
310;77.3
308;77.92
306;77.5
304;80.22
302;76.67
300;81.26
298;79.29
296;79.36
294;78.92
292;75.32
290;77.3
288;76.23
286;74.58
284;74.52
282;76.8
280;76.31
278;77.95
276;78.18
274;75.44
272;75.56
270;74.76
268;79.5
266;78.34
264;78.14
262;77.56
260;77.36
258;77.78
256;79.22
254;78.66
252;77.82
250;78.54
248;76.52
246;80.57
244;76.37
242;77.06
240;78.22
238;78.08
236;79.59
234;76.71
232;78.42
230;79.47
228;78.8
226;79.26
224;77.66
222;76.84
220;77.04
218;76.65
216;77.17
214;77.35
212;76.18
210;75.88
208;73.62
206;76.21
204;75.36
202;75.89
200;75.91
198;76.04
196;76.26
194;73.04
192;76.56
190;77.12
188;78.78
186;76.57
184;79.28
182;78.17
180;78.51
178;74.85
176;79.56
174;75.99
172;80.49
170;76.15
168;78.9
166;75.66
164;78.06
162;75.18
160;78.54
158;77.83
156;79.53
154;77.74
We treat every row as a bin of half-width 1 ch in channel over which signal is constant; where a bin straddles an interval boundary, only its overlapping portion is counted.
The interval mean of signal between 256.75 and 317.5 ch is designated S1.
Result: 77.6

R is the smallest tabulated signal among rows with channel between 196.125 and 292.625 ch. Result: 73.62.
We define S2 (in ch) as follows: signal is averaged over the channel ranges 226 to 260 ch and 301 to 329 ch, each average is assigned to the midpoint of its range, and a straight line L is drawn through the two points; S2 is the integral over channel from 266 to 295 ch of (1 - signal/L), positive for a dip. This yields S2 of 0.6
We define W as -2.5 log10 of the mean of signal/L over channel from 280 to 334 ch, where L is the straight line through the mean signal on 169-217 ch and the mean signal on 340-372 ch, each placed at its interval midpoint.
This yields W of 0.01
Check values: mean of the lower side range 76.7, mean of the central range 77.9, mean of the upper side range 79.8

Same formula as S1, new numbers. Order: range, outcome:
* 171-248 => 77.2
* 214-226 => 77.3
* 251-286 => 77.2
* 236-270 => 78.1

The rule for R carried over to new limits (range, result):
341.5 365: 74.56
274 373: 74.52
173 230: 73.04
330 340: 77.39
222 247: 76.37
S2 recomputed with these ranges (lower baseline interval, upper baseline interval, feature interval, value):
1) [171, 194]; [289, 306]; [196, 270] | 0.5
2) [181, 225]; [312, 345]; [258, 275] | 0.1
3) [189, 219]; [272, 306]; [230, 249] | -0.4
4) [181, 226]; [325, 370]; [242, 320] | 0.3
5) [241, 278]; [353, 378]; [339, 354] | 0.5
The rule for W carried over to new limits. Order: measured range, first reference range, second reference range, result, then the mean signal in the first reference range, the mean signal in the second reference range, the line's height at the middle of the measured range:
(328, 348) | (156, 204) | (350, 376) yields 0.03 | 77.1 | 80.8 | 80.3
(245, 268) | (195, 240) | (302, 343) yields -0.01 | 77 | 78.2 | 77.5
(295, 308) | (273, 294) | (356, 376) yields -0.02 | 76.4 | 81.5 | 77.5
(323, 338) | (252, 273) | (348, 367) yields 0.02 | 77.7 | 80.2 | 79.5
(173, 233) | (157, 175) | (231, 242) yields 0.01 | 77.4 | 78.1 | 77.8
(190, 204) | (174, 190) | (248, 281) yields 0.03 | 77.8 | 77.5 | 77.7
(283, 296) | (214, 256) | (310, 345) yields 0.02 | 78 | 78.3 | 78.2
